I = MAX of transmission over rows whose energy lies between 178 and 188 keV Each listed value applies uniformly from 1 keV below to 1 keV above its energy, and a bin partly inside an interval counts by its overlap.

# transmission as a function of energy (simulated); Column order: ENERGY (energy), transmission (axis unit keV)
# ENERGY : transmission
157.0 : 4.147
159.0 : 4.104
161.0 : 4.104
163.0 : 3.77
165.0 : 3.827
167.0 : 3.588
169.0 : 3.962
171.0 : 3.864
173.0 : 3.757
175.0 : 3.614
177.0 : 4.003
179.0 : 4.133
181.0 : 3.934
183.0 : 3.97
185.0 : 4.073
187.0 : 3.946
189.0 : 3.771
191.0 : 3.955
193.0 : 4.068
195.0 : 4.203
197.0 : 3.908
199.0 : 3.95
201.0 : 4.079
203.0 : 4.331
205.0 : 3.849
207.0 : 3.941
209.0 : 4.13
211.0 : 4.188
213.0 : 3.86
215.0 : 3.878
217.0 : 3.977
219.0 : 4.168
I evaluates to 4.133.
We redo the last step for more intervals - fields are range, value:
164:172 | 3.962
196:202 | 4.079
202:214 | 4.331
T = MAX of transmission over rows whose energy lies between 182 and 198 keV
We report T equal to 4.203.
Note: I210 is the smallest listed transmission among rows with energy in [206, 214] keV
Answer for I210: 3.86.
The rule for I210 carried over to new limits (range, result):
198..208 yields 3.849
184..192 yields 3.771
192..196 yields 4.068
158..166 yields 3.77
